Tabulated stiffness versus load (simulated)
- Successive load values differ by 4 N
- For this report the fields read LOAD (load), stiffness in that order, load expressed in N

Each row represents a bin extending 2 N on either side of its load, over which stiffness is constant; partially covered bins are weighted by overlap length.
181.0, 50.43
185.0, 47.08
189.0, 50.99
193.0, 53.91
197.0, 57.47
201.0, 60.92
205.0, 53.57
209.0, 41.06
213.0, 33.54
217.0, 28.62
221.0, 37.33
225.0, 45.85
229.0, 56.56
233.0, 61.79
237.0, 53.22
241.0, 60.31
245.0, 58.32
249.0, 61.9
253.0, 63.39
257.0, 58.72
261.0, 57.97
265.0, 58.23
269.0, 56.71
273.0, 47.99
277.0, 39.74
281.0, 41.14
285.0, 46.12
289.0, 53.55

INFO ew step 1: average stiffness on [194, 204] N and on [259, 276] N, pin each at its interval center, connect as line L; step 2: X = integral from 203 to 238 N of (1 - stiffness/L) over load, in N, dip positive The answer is 7.0 N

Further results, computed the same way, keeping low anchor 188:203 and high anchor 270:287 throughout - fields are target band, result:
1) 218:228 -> 2.0 N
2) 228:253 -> -4.7 N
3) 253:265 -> -3.0 N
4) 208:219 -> 4.1 N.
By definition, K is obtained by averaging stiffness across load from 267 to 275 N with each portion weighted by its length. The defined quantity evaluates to 52.4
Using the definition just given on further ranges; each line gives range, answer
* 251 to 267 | 59.6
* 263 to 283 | 48.8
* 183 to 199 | 52.4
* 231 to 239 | 57.5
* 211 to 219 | 31.1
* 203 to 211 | 47.3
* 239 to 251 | 60.2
